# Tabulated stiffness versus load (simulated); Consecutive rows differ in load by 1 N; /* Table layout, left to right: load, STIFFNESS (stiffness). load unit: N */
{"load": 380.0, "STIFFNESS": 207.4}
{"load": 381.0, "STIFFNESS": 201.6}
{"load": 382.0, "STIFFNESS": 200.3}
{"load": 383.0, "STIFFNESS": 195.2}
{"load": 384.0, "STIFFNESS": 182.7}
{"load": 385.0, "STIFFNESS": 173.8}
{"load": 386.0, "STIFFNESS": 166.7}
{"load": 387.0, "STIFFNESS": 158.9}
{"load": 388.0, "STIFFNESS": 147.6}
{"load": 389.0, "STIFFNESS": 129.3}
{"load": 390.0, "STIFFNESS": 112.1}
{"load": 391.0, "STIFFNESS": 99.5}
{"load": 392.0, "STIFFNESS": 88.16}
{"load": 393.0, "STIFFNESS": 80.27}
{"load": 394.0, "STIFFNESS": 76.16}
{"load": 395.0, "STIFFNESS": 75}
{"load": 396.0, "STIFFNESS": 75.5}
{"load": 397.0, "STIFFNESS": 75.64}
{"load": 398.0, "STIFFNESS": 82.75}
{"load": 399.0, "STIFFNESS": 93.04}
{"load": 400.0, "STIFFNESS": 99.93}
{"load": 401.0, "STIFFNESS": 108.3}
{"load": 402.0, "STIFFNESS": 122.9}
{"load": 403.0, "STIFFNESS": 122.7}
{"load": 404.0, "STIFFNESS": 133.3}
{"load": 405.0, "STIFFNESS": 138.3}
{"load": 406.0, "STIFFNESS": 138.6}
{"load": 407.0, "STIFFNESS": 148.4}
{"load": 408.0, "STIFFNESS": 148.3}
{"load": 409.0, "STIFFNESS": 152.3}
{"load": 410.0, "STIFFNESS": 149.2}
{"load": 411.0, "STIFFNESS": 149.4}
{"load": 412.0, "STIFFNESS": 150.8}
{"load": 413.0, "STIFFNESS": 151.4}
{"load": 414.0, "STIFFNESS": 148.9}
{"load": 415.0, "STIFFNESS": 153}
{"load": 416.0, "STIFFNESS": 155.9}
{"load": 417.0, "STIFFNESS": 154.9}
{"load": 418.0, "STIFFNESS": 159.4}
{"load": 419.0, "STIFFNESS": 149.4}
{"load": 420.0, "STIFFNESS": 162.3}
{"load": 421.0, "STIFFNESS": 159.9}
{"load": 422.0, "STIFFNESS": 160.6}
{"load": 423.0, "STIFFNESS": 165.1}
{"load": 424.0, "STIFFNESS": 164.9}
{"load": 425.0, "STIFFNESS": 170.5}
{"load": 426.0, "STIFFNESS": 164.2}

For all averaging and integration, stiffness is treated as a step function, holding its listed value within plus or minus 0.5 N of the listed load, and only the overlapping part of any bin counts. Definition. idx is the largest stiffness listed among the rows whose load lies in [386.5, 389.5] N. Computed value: 158.9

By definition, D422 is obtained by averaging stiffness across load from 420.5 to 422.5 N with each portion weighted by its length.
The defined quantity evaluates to 160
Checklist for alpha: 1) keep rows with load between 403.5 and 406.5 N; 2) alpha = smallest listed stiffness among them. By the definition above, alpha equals 133.3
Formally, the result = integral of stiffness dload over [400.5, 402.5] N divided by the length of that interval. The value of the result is 116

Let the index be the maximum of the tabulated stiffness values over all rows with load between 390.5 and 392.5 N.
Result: 99.5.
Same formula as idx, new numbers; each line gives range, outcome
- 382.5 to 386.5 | 195.2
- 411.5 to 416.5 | 155.9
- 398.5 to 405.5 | 138.3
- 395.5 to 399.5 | 93.04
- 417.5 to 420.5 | 162.3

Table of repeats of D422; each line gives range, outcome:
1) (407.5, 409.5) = 150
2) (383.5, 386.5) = 174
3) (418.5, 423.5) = 159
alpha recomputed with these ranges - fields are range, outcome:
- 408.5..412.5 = 149.2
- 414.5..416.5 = 153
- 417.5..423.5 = 149.4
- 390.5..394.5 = 76.16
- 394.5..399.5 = 75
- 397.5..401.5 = 82.75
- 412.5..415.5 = 148.9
